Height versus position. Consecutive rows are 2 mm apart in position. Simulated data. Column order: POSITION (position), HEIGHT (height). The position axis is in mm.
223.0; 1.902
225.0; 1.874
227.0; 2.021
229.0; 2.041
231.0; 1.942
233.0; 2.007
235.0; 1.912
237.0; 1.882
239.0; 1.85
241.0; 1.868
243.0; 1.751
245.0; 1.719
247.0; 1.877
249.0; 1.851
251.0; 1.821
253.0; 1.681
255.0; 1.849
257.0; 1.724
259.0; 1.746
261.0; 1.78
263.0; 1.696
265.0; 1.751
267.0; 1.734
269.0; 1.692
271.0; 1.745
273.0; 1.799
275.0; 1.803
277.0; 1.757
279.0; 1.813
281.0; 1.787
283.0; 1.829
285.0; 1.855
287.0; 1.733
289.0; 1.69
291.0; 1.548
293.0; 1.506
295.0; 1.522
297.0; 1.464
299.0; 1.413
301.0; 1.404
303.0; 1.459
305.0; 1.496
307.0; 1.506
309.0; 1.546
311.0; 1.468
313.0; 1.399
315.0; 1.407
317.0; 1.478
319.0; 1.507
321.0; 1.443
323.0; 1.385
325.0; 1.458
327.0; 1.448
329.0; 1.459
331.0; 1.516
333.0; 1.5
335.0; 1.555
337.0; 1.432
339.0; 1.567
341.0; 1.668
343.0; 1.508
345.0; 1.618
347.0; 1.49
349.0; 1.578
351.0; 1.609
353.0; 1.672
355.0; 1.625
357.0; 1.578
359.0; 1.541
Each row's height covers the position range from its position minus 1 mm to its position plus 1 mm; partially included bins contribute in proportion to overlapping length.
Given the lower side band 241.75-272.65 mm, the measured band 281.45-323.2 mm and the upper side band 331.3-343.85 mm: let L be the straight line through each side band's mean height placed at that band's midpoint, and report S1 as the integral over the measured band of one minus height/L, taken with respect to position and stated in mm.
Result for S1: 2.7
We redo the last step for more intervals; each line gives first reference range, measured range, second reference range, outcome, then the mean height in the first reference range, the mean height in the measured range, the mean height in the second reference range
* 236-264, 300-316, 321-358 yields 1.6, 1.79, 1.46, 1.53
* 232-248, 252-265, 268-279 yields 0.4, 1.86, 1.75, 1.76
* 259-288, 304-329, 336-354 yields 2.9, 1.77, 1.46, 1.57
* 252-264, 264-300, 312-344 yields -0.7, 1.75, 1.69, 1.48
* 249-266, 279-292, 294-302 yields -1.7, 1.76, 1.75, 1.45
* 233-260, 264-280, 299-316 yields -0.9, 1.82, 1.76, 1.46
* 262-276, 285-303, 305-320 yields 0.5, 1.75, 1.55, 1.47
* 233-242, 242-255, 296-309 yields 0.2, 1.89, 1.79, 1.46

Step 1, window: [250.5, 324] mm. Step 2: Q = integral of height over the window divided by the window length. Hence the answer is 1.63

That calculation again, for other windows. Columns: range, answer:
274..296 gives 1.71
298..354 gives 1.5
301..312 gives 1.49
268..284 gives 1.78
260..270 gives 1.73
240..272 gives 1.77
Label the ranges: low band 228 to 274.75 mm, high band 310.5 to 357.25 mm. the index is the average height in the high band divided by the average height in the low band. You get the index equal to 0.84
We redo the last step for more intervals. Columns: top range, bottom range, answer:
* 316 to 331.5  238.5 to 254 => 0.81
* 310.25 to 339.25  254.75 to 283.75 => 0.83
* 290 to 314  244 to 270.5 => 0.84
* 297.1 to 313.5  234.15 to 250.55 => 0.80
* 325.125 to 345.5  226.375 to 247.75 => 0.80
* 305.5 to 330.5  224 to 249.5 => 0.77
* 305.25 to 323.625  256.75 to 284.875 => 0.83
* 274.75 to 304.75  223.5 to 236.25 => 0.83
